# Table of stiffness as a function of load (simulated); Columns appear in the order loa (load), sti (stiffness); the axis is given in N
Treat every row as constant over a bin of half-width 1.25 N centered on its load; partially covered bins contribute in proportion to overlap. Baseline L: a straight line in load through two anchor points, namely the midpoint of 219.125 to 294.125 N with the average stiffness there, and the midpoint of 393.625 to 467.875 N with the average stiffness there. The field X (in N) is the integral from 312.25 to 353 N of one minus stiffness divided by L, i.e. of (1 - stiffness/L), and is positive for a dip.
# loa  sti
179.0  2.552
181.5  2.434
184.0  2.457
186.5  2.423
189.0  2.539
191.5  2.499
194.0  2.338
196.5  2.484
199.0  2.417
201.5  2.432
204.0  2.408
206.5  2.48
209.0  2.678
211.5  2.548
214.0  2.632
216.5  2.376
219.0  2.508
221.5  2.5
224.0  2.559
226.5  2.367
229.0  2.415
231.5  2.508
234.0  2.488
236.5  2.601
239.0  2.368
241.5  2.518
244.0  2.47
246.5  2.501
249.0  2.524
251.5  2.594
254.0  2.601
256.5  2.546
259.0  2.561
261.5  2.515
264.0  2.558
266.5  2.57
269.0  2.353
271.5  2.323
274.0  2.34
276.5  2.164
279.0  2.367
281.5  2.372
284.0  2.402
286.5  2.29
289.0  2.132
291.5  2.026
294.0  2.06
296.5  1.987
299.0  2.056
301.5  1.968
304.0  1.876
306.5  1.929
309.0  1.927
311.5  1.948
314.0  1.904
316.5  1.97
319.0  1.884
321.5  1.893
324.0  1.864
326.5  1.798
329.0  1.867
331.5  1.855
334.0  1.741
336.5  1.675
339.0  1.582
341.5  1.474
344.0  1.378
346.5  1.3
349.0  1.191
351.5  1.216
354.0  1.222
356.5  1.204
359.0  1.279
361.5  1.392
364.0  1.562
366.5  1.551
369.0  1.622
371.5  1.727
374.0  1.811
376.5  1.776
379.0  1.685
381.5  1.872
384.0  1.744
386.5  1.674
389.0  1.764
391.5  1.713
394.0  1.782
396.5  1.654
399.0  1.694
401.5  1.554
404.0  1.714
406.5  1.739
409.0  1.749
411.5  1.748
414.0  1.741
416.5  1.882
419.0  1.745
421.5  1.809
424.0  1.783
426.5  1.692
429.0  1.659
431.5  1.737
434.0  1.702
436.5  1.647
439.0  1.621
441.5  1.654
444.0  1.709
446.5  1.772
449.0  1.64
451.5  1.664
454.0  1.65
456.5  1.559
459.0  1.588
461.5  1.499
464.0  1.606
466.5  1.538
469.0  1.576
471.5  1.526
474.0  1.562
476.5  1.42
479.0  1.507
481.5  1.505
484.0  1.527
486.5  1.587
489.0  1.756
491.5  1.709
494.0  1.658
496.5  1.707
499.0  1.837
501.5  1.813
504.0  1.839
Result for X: 8.6 N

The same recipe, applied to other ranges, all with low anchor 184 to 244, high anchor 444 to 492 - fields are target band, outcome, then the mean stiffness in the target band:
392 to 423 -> 1.2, 1.73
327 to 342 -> 2.5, 1.72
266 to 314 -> 1.5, 2.15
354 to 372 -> 4.7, 1.45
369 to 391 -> 1.8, 1.75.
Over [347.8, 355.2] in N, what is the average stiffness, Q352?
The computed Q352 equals 1.21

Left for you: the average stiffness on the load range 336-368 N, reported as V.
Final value 1.38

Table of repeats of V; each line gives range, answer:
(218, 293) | 2.43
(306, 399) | 1.66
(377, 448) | 1.72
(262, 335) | 2.09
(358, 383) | 1.63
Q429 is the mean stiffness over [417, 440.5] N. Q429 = 1.72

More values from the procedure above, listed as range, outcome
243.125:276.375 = 2.49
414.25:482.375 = 1.64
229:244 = 2.49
